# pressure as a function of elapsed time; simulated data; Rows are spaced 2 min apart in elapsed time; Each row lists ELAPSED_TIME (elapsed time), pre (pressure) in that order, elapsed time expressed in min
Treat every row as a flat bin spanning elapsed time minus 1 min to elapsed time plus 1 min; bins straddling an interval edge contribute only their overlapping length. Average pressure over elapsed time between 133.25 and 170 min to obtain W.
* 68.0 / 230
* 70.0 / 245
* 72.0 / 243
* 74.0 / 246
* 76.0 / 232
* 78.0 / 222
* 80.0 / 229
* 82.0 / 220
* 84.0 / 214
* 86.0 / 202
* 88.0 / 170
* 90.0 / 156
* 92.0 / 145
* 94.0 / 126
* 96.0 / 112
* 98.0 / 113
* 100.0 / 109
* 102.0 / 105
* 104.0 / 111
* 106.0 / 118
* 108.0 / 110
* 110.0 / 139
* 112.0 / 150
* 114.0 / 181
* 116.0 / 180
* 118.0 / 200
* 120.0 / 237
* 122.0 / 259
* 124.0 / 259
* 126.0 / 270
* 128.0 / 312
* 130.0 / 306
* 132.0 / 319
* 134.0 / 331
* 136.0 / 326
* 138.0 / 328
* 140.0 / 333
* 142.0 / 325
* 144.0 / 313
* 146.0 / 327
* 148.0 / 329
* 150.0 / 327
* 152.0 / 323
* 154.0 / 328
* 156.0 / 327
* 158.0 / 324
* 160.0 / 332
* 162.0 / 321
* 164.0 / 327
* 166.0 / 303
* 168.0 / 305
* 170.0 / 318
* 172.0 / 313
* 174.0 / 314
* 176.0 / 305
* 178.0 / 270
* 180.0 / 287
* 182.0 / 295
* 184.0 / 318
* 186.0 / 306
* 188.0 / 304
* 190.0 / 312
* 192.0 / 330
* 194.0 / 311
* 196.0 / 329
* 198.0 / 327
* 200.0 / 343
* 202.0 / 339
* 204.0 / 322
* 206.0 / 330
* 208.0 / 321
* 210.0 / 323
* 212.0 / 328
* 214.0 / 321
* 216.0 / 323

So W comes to 324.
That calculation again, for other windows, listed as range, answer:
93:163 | 246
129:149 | 324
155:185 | 311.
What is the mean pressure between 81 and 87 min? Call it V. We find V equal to 212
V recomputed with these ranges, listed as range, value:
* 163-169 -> 312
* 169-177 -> 312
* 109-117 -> 162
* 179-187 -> 302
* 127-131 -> 309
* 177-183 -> 284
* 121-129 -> 275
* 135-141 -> 329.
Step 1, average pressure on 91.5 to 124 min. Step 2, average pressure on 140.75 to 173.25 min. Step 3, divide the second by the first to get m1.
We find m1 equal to 2.10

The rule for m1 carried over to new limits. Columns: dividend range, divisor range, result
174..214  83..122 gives 2.05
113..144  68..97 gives 1.41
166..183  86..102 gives 2.22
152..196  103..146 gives 1.27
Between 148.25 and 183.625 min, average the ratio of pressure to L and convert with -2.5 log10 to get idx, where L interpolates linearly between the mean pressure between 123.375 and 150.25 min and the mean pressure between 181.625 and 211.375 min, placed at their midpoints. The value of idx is 0.02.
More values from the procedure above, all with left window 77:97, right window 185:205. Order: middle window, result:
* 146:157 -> -0.23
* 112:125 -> 0.04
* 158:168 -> -0.14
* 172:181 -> 0.01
